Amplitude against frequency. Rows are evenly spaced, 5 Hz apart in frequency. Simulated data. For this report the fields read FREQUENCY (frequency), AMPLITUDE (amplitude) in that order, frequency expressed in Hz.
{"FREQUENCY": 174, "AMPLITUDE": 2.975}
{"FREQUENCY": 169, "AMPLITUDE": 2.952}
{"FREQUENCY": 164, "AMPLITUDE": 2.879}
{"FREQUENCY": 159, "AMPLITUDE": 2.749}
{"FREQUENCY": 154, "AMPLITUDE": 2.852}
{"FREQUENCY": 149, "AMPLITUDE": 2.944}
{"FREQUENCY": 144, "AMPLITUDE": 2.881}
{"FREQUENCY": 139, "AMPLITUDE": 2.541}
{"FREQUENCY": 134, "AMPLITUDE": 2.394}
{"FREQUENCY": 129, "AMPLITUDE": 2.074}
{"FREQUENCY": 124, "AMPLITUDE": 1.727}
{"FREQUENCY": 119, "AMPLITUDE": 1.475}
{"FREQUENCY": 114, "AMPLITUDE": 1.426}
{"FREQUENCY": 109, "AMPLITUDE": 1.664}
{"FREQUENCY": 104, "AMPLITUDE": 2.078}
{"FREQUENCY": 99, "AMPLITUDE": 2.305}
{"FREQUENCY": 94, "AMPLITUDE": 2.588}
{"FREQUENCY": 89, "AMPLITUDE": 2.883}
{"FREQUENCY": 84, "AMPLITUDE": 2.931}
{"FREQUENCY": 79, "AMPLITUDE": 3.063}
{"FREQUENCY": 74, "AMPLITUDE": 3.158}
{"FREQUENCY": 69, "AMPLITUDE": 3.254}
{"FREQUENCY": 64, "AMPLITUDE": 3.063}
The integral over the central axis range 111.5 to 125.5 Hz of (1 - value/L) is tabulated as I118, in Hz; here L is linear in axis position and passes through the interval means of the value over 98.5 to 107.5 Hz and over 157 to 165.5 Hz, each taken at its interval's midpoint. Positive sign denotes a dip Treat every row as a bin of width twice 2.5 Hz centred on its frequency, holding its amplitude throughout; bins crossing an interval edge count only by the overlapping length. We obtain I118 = 4.7 Hz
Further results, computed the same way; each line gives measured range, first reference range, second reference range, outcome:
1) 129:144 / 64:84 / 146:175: 2.4 Hz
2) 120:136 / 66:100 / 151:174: 4.9 Hz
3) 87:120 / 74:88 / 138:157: 9.8 Hz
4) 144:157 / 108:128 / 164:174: -2.4 Hz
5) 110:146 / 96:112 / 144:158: 6.4 Hz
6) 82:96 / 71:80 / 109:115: -1.5 Hz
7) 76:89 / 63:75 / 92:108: -1.0 Hz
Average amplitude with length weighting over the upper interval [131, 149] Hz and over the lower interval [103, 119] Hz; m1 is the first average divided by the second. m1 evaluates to 1.60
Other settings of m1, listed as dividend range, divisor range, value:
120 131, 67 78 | 0.58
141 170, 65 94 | 0.95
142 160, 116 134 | 1.56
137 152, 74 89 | 0.93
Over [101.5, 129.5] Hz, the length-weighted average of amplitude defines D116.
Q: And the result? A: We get 1.72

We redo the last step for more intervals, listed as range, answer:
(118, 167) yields 2.49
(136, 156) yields 2.79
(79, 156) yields 2.34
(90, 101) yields 2.51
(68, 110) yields 2.67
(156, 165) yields 2.81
